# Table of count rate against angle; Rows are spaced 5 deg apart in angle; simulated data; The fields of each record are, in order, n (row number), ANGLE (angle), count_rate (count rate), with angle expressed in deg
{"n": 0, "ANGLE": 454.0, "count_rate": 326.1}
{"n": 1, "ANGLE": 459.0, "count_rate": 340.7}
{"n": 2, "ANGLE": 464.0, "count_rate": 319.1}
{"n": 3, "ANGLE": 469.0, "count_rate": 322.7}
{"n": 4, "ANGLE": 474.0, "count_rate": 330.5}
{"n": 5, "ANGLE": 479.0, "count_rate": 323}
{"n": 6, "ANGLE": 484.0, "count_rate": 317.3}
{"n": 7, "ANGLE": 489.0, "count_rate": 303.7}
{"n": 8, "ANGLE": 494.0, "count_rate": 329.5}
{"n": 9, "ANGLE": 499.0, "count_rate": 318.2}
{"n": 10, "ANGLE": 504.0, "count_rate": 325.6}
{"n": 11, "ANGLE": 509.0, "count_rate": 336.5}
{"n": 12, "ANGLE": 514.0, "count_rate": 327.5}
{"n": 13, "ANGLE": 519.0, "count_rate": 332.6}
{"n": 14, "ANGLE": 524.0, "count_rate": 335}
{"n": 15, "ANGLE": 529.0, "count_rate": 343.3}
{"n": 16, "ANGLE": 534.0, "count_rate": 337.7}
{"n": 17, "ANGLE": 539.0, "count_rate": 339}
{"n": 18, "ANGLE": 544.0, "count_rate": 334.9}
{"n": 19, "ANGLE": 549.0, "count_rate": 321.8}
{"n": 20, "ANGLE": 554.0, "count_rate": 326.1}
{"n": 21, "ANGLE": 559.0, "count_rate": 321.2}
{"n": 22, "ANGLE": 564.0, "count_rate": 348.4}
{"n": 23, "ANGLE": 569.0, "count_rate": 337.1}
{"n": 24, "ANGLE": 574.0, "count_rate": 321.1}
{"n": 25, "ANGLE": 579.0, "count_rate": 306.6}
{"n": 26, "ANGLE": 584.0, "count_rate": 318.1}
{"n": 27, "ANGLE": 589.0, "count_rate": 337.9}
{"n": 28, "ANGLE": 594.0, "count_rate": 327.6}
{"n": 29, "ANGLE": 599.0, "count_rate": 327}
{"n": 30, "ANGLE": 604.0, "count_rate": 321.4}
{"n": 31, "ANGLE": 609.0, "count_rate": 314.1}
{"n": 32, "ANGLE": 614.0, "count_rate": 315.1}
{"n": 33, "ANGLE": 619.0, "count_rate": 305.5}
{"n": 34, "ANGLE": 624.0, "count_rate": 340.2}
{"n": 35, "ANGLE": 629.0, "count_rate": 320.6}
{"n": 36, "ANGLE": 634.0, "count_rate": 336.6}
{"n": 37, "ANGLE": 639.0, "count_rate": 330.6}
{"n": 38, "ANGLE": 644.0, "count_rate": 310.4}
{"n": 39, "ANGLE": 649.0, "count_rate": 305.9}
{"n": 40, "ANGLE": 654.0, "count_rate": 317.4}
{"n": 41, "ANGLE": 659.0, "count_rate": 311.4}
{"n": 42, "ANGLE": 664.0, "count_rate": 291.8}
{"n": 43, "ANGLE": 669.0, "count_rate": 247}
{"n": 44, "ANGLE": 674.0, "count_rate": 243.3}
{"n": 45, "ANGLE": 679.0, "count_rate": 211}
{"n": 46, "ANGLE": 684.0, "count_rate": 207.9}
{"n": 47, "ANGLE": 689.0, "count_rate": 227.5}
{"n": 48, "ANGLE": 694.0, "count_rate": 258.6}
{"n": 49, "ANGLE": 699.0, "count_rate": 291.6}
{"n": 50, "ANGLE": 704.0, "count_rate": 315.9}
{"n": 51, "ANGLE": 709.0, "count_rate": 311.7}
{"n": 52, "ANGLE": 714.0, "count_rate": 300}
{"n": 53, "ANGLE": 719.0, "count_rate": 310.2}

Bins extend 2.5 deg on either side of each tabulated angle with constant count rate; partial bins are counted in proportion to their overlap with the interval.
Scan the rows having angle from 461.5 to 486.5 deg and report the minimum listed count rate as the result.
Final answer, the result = 317.3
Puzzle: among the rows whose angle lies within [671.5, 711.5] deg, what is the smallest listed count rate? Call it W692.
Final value 207.9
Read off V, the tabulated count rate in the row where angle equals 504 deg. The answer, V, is 325.6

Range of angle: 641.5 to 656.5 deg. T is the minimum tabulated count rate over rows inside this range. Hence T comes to 305.9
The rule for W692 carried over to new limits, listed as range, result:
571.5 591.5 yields 306.6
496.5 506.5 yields 318.2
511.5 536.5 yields 327.5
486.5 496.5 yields 303.7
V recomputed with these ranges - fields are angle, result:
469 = 322.7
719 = 310.2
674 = 243.3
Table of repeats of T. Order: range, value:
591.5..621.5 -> 305.5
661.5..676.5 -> 243.3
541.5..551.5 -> 321.8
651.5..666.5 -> 291.8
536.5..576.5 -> 321.1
